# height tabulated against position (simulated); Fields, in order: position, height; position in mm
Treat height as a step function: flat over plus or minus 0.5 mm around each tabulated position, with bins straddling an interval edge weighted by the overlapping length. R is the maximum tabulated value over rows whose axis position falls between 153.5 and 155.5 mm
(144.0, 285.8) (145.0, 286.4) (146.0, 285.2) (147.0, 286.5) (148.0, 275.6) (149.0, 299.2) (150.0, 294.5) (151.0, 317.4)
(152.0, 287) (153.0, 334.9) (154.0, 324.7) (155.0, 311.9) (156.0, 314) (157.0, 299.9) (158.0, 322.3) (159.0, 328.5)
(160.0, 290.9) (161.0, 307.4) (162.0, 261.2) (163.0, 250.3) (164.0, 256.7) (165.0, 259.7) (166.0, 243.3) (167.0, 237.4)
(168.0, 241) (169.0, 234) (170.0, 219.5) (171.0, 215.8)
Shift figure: 324.7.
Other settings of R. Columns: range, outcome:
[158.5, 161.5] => 328.5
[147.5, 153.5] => 334.9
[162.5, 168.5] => 259.7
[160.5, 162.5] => 307.4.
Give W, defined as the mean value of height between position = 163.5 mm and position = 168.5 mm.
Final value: 248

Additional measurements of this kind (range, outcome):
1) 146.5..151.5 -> 295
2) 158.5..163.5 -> 288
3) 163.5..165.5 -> 258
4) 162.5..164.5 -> 254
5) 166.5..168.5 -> 239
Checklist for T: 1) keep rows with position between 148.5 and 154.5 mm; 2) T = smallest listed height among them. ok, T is 287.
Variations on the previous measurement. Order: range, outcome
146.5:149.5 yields 275.6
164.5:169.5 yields 234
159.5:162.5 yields 261.2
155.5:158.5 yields 299.9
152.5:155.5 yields 311.9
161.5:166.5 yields 243.3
